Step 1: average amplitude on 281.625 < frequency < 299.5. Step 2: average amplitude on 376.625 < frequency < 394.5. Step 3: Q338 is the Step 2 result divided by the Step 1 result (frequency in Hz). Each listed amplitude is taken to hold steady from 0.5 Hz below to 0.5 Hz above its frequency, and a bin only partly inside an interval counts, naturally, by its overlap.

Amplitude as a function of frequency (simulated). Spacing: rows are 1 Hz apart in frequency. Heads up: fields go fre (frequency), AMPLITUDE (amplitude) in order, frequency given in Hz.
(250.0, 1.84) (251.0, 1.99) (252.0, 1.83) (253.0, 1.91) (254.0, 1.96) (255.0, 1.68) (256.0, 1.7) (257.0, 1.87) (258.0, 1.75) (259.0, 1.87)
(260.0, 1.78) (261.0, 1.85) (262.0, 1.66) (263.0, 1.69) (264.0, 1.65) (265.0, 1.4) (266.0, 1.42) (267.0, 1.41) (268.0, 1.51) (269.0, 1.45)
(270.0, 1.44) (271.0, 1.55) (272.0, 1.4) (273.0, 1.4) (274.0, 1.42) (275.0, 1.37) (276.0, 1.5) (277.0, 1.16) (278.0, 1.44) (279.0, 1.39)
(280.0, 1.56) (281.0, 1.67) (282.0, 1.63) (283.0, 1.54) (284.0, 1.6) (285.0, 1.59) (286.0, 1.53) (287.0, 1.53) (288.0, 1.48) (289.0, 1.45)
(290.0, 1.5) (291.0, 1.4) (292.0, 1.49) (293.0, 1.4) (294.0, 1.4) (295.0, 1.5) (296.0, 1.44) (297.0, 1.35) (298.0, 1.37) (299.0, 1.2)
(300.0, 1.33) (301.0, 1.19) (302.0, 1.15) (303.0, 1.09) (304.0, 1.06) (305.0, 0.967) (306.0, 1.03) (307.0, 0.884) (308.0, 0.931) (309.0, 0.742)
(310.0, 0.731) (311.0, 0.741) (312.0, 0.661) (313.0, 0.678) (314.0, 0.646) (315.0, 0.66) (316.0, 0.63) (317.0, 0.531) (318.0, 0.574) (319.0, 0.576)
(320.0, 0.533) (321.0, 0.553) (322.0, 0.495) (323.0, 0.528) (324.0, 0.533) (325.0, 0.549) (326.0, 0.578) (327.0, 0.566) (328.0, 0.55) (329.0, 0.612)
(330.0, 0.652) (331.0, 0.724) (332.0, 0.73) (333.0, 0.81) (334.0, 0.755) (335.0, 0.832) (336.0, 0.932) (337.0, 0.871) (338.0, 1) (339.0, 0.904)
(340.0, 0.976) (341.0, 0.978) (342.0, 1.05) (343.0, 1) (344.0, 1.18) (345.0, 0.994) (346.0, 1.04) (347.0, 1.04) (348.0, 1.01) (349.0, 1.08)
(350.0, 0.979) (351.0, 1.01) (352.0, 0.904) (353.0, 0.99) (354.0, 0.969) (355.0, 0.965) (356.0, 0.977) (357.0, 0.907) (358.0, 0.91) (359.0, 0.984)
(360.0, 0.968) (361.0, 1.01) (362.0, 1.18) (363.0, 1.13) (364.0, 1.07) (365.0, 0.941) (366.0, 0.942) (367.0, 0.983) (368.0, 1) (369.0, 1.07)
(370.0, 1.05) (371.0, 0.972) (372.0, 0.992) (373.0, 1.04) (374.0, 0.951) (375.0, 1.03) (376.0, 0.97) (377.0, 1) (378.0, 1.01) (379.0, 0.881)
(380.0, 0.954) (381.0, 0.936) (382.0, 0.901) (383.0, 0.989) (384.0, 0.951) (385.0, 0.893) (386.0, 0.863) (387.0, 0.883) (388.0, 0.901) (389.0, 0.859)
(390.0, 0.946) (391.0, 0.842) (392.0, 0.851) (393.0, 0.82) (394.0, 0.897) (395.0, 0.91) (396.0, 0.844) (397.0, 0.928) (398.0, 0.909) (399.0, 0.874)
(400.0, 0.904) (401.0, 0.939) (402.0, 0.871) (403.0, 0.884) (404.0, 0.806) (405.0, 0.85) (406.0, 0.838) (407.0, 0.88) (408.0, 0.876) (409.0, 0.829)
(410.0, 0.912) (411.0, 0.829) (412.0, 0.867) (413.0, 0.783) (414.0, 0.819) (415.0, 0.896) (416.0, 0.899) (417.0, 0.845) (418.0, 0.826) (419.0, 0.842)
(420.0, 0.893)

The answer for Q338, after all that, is 0.62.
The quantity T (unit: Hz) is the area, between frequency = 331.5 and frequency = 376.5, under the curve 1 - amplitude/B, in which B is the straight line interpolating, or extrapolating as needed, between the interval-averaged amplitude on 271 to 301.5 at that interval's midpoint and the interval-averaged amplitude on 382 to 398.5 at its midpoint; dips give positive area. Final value 4.1 Hz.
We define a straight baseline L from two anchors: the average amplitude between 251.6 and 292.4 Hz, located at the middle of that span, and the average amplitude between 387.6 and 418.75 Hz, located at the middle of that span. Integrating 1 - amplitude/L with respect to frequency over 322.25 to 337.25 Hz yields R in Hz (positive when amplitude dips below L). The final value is 6.94 Hz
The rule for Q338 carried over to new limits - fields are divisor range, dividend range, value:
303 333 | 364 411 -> 1.34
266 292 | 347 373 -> 0.68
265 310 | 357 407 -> 0.69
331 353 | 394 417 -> 0.91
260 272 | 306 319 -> 0.46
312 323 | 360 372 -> 1.75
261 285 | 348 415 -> 0.62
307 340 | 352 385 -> 1.43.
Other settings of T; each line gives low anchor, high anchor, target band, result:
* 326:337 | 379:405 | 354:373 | -4.5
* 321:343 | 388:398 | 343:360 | -4.5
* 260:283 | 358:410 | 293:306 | 1.1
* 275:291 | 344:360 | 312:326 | 7.4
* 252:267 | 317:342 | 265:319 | 1.2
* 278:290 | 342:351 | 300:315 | 5.0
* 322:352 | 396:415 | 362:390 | -3.9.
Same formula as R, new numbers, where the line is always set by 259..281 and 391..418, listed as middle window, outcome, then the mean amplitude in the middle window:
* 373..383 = 0.29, 0.965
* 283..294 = -0.56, 1.49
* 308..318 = 4.81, 0.677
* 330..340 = 3.01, 0.837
